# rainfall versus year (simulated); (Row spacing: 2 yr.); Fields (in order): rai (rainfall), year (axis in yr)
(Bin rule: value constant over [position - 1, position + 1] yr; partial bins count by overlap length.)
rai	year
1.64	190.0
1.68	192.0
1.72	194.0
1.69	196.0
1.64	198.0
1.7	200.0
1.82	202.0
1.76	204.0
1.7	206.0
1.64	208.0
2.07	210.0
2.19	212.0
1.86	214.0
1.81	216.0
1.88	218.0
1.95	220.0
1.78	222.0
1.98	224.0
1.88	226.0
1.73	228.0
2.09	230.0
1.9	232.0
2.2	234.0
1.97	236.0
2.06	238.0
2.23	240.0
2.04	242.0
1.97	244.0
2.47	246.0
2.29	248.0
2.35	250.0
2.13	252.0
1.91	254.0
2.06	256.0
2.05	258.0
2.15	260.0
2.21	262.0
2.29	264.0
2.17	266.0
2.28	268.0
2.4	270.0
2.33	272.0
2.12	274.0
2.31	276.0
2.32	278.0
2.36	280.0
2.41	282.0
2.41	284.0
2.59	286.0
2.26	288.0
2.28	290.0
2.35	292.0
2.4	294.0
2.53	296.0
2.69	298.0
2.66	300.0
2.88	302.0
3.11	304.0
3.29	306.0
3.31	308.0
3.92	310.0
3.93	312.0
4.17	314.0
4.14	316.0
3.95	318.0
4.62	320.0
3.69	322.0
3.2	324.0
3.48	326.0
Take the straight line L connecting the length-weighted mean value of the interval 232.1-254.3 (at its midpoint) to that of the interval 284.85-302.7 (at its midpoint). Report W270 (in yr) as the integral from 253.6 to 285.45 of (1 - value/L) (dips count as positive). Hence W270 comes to 1.2 yr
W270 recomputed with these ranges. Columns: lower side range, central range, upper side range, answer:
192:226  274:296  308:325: 6.23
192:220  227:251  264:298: -0.69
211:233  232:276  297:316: 5.02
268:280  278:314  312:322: 4.88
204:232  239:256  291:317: 1.17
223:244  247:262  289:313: 1.02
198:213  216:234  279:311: 0.98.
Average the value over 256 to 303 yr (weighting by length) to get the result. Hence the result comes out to 2.36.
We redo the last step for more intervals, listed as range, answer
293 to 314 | 3.12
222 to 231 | 1.9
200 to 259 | 1.99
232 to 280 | 2.19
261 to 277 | 2.26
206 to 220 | 1.9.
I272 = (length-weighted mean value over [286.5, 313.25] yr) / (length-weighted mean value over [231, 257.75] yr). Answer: 1.4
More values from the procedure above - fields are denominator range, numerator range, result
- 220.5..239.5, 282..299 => 1.24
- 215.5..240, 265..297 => 1.20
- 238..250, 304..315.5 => 1.68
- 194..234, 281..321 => 1.67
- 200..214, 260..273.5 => 1.22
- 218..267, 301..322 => 1.80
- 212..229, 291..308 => 1.48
